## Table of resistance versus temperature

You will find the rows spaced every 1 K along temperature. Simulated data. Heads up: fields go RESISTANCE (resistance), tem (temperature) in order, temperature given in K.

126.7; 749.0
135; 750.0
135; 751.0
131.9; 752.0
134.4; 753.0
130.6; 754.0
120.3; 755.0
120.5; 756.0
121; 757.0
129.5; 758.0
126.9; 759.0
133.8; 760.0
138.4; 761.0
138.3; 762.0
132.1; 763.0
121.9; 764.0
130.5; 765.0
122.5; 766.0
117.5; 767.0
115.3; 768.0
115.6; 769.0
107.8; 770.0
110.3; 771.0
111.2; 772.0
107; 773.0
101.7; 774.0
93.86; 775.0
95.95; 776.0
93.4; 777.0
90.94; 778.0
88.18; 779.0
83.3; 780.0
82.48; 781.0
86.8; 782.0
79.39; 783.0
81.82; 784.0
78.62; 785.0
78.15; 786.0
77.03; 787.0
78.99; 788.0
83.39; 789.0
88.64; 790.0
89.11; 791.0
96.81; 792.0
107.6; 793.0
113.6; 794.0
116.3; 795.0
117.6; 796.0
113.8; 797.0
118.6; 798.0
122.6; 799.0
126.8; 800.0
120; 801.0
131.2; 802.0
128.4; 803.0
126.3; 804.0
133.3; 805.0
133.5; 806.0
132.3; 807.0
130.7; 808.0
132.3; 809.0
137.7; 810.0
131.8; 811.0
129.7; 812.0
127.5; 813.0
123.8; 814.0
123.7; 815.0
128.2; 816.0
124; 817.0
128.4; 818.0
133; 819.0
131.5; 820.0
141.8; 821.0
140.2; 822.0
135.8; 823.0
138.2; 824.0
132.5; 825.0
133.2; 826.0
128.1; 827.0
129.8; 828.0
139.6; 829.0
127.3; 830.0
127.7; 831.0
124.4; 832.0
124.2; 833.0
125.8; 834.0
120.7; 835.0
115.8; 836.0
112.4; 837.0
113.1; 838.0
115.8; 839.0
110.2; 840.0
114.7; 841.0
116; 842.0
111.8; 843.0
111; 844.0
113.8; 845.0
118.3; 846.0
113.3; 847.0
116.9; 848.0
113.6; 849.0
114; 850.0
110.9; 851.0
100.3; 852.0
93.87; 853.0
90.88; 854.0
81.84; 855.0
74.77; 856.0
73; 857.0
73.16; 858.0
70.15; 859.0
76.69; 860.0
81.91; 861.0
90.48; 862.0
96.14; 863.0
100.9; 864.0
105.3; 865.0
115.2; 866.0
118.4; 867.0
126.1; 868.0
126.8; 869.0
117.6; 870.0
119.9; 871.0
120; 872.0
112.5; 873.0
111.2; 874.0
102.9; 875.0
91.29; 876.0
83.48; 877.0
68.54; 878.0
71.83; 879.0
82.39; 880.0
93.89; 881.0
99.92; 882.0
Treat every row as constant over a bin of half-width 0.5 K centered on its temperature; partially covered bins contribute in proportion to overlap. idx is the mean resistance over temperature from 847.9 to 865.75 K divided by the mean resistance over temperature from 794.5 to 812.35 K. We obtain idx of 0.7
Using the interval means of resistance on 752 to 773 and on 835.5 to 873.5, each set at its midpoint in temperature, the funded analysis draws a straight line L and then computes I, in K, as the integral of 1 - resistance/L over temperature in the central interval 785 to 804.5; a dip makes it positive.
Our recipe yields 1.8 K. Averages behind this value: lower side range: 124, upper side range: 105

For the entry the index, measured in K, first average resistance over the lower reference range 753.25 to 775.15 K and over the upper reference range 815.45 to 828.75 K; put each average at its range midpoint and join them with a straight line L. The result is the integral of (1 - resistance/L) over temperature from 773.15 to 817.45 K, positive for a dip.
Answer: 6.6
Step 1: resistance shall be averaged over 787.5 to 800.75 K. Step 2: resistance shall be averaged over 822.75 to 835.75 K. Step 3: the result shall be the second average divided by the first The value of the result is 1.22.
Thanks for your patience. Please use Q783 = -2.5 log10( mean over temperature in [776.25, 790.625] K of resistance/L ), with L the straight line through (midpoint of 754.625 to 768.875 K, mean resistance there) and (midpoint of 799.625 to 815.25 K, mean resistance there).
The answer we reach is 0.46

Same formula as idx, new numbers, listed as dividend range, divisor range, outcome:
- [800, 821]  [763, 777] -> 1.16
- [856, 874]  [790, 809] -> 0.85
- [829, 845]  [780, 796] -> 1.32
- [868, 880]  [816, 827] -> 0.77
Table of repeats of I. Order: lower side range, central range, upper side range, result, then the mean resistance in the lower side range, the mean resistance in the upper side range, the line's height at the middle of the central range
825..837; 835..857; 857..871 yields 1.40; 127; 99.7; 114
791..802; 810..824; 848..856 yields -2.79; 115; 100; 109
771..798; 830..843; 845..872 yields -2.51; 94.4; 101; 99.3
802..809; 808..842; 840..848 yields -1.35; 131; 114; 122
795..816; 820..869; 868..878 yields 1.87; 127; 108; 116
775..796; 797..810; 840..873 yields -4.74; 90.3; 104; 93.7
